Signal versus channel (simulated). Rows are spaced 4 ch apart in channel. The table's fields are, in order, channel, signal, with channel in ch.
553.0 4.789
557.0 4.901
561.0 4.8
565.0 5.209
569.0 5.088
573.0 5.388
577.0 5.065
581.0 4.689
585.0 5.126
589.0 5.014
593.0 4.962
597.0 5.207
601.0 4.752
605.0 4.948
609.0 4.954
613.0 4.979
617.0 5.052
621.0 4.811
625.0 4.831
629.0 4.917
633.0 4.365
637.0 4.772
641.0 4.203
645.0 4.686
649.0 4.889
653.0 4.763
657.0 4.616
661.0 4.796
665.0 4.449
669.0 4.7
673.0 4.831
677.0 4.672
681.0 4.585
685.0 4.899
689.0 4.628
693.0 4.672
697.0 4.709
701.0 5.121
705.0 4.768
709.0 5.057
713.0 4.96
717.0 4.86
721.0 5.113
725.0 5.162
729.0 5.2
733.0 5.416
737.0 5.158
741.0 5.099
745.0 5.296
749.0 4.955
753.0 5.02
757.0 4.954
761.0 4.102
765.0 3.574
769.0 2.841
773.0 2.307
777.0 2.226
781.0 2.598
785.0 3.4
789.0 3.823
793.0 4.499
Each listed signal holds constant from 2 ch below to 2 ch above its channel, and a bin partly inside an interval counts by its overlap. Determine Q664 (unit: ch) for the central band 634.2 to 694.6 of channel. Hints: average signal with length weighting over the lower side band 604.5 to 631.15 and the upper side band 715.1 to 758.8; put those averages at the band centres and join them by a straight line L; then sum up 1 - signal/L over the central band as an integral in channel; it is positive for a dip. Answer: 3.92 ch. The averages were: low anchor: 4.92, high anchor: 5.11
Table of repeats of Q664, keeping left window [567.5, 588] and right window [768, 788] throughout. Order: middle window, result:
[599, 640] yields -2.2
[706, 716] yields -4.2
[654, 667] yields -1.7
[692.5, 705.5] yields -4.3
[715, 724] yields -4.2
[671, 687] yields -3.6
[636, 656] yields -1.8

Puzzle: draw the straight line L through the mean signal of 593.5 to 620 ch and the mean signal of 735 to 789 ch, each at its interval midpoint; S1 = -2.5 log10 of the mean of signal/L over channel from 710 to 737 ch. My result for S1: -0.21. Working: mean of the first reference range 4.97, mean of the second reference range 3.96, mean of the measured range 5.12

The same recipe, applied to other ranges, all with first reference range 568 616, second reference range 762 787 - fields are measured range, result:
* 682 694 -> -0.212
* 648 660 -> -0.111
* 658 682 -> -0.143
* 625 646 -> -0.024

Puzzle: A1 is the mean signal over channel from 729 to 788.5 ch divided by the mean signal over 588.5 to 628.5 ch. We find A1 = 0.8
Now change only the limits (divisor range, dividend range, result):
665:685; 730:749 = 1.11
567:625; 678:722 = 0.97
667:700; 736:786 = 0.84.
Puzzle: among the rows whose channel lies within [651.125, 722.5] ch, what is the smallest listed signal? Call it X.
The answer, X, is 4.449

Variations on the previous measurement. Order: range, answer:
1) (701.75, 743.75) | 4.768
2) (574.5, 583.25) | 4.689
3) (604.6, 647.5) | 4.203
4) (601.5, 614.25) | 4.948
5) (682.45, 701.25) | 4.628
